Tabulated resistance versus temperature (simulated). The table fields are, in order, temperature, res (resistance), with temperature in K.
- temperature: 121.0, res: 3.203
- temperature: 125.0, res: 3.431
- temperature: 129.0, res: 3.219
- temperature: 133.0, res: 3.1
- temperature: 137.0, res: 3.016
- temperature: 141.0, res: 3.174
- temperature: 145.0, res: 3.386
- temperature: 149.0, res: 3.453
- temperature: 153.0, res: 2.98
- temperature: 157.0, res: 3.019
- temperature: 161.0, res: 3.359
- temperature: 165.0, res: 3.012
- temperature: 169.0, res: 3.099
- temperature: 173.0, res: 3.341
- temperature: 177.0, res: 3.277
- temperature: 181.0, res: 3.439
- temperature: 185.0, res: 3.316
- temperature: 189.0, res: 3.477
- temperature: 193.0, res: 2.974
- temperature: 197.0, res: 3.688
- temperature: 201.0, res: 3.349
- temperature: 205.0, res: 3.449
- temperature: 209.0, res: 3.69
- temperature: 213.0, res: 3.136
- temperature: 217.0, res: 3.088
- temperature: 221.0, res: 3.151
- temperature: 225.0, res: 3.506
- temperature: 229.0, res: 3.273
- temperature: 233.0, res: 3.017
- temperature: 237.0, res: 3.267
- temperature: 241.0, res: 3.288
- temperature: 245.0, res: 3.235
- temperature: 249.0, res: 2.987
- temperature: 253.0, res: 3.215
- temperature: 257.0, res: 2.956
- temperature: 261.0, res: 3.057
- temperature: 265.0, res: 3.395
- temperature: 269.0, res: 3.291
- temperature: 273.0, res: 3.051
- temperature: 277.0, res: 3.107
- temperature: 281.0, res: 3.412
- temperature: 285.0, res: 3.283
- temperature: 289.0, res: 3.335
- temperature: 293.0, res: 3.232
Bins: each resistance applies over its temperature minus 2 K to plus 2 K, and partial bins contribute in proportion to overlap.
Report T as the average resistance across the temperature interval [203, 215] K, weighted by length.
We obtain 3.43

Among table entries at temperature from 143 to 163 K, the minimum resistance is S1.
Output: 2.98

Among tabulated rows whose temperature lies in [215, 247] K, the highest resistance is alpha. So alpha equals 3.506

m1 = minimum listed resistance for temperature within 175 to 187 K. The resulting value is 3.277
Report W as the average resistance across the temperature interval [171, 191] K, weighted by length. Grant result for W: 3.37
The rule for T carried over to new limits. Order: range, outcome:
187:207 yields 3.39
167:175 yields 3.22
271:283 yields 3.19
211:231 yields 3.23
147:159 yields 3.15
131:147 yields 3.17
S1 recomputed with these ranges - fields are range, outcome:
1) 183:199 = 2.974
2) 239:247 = 3.235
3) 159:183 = 3.012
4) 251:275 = 2.956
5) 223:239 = 3.017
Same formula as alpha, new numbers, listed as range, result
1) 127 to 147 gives 3.386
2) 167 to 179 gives 3.341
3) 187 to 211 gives 3.69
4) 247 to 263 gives 3.215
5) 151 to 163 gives 3.359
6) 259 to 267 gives 3.395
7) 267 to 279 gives 3.291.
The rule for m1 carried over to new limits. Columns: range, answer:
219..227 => 3.151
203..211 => 3.449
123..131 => 3.219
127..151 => 3.016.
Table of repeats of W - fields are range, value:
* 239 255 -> 3.18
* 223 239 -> 3.27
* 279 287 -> 3.35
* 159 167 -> 3.19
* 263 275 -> 3.25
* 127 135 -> 3.16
